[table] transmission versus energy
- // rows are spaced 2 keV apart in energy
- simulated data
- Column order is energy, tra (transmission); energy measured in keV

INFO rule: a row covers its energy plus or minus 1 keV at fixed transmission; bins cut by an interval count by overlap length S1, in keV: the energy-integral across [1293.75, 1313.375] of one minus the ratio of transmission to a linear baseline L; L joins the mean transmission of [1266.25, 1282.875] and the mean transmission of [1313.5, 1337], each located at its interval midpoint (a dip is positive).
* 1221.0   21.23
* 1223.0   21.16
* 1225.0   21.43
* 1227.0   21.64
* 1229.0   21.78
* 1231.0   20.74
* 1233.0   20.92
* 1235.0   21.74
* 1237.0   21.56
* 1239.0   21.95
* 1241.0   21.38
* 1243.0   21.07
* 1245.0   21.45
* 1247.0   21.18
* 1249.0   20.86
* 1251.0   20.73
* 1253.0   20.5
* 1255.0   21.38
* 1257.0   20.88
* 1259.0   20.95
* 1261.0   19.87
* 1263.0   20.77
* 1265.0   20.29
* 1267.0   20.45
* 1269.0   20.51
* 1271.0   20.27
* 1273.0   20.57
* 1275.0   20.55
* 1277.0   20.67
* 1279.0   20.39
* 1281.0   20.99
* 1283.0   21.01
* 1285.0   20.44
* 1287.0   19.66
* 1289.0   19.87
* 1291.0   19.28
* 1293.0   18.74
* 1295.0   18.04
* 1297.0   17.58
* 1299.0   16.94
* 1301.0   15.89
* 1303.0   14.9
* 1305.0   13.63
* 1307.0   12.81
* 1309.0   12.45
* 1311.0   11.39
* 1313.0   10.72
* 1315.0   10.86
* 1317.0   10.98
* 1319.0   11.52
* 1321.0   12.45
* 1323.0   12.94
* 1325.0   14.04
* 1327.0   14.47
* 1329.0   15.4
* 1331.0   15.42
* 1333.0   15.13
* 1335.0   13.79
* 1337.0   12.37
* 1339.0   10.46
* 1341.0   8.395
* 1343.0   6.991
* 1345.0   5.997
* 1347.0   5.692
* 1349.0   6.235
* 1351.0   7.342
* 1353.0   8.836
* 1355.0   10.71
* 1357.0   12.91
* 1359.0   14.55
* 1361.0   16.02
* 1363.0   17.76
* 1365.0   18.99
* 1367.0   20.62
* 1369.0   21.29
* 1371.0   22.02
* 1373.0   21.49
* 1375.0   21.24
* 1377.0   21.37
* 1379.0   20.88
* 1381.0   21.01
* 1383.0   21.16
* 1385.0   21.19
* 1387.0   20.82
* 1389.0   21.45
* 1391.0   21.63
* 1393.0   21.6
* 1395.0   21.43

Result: 2.2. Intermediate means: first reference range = 20.6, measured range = 14.6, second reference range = 13.3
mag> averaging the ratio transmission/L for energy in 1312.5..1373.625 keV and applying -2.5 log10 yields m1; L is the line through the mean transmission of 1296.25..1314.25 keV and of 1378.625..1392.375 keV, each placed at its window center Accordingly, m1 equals 0.31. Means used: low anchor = 13.9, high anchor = 21.2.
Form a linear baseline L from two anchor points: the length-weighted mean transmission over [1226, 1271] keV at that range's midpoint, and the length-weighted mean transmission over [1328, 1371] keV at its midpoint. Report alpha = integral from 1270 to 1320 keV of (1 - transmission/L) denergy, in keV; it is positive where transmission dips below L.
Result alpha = 1.8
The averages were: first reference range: 21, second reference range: 12.8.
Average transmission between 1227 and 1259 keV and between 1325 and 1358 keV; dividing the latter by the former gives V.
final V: 0.5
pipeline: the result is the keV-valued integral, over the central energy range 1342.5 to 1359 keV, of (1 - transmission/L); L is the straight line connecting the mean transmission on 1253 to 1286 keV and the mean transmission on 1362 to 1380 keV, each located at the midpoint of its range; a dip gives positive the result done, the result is 9.7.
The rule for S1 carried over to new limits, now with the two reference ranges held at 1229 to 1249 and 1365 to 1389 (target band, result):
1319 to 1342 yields 8.8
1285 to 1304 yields 2.9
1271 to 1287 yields 0.5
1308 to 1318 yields 4.7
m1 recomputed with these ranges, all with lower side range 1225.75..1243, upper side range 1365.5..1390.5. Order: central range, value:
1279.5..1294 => 0.070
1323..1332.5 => 0.405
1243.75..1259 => 0.021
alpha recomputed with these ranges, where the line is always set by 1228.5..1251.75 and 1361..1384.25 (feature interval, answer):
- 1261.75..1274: 0.4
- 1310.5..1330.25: 7.8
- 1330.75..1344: 5.8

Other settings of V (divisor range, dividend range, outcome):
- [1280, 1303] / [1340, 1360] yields 0.47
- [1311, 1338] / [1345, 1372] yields 1.06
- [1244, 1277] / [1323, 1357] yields 0.52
